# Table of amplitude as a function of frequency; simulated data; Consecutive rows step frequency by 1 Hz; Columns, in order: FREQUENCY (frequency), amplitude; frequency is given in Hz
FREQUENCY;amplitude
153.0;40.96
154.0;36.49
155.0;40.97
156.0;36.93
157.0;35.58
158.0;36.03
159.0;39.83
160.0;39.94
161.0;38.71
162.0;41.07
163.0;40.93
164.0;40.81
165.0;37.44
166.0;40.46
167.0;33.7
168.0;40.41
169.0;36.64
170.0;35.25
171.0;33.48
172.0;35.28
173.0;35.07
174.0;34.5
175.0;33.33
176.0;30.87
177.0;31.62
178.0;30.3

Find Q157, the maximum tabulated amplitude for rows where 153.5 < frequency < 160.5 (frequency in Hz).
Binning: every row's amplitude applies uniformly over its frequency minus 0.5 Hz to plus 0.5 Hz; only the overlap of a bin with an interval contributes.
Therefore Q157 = 40.97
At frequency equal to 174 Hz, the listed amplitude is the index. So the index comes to 34.5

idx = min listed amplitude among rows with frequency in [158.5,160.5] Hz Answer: 39.83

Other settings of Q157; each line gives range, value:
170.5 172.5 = 35.28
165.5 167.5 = 40.46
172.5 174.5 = 35.07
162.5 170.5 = 40.93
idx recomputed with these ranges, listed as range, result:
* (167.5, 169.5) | 36.64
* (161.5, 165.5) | 37.44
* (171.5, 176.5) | 30.87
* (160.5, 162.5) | 38.71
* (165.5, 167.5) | 33.7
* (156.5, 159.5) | 35.58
